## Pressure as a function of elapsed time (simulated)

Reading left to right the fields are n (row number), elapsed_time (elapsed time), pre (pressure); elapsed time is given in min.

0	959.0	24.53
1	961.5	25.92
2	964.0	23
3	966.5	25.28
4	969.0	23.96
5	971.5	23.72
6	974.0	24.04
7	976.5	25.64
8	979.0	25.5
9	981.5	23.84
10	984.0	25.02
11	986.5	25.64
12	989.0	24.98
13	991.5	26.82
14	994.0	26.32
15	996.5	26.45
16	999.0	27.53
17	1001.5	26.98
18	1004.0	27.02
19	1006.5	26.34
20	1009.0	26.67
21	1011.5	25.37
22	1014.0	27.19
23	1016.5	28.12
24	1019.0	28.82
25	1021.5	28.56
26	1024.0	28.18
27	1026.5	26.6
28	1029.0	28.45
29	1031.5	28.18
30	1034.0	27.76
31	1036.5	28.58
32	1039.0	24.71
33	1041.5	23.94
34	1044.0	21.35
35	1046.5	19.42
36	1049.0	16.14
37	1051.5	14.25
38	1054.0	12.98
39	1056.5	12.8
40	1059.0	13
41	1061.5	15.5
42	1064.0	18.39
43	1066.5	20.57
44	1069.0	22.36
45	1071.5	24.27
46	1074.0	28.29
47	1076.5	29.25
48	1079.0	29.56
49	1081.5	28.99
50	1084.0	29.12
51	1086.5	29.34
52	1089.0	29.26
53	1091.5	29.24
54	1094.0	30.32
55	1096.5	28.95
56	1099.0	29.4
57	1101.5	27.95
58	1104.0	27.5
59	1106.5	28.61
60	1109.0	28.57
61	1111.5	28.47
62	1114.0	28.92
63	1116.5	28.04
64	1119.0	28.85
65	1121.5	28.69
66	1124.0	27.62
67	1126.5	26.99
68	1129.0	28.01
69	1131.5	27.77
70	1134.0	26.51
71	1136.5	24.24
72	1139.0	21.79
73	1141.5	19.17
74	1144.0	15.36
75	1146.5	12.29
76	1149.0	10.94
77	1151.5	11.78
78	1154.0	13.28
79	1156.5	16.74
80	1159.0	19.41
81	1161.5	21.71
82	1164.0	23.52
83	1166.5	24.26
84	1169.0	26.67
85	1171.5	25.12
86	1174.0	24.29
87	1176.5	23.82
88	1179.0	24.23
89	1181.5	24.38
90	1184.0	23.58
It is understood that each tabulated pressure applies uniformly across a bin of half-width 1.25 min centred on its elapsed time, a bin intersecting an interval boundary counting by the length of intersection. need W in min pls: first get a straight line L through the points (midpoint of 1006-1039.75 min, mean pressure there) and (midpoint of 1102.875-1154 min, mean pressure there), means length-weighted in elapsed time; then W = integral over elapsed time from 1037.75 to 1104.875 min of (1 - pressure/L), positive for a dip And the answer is 5.3 min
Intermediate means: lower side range 27.5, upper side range 23.7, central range 23.6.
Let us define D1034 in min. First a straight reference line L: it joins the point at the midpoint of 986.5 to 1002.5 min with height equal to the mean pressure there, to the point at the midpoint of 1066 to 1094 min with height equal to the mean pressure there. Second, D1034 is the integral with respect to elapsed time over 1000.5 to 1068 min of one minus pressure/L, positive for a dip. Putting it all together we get 9.4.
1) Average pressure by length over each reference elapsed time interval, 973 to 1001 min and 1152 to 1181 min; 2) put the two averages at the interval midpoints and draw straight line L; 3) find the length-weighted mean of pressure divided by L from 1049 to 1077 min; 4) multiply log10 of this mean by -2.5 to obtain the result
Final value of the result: 0.264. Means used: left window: 25.7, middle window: 18.8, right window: 21.9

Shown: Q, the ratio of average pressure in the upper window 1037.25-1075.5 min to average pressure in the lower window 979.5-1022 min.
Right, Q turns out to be 0.7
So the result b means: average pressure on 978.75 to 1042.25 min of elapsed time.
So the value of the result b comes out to 26.7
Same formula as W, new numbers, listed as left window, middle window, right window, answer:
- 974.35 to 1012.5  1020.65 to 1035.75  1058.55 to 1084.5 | -1.8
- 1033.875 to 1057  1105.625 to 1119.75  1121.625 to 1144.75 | -3.0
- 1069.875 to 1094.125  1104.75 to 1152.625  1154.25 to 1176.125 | 2.6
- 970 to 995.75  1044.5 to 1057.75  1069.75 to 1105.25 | 5.8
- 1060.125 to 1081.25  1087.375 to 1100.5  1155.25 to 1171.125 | -3.4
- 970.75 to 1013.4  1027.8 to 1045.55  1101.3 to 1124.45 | 0.5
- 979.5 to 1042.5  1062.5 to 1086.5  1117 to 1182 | -1.1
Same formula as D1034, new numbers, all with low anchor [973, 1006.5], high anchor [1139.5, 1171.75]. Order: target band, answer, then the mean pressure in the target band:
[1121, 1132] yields -4.5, 27.8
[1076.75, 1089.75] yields -4.6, 29.3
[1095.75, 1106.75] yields -4.0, 28.4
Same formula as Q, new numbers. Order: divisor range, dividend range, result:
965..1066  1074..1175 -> 1.04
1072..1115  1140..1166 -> 0.58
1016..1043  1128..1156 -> 0.70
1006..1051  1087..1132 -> 1.11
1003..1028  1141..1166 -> 0.61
